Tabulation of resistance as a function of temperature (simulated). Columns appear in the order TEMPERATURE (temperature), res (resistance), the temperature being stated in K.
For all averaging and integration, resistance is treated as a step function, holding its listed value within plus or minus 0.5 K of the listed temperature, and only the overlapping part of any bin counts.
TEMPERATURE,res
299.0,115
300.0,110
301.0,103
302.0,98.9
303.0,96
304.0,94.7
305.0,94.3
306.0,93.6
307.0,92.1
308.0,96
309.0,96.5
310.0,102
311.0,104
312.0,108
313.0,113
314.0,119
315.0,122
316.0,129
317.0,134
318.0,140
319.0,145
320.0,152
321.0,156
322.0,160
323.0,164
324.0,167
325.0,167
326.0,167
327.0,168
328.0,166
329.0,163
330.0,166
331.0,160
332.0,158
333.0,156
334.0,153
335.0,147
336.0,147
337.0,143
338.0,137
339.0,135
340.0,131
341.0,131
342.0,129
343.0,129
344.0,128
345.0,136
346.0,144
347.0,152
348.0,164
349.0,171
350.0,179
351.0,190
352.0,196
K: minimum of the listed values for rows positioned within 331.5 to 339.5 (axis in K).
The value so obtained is 135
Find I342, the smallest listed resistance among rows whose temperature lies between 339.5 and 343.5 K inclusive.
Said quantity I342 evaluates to 129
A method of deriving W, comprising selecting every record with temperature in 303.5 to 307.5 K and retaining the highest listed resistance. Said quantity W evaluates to 94.7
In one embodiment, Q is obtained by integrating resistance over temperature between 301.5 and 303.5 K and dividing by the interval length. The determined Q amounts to 97.5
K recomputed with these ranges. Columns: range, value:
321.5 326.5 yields 160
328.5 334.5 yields 153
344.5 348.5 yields 136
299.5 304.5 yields 94.7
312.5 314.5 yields 113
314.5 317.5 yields 122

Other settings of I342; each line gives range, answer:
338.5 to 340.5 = 131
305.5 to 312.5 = 92.1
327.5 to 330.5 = 163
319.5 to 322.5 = 152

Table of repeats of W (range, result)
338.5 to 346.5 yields 144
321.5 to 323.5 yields 164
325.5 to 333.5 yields 168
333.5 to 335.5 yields 153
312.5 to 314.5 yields 119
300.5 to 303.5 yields 103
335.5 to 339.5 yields 147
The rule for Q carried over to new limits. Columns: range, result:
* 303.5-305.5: 94.5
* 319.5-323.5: 158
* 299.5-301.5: 106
